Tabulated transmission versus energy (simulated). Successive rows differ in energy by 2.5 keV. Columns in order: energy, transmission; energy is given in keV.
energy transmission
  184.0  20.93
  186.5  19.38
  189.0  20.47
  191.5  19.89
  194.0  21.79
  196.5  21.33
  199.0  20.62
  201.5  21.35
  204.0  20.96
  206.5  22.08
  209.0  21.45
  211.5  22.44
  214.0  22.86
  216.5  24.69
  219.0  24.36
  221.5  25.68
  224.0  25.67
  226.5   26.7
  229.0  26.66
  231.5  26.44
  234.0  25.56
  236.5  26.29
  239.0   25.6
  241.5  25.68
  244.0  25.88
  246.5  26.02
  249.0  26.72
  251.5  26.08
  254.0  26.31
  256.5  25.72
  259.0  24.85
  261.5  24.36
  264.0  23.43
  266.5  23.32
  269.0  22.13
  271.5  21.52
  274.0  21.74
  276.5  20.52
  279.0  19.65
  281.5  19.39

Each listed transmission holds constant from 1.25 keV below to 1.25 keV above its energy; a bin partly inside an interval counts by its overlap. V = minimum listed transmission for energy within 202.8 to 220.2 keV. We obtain 20.96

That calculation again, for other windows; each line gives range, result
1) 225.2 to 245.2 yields 25.56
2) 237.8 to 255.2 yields 25.6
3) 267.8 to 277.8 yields 20.52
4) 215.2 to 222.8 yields 24.36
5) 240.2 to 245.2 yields 25.68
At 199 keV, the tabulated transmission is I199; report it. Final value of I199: 20.62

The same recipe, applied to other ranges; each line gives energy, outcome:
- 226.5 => 26.7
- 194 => 21.79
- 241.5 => 25.68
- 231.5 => 26.44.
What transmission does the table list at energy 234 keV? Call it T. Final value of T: 25.56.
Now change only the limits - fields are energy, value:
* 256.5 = 25.72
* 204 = 20.96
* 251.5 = 26.08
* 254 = 26.31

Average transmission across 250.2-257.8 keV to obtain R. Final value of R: 26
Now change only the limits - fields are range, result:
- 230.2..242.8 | 25.9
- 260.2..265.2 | 23.9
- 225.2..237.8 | 26.3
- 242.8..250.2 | 26.2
